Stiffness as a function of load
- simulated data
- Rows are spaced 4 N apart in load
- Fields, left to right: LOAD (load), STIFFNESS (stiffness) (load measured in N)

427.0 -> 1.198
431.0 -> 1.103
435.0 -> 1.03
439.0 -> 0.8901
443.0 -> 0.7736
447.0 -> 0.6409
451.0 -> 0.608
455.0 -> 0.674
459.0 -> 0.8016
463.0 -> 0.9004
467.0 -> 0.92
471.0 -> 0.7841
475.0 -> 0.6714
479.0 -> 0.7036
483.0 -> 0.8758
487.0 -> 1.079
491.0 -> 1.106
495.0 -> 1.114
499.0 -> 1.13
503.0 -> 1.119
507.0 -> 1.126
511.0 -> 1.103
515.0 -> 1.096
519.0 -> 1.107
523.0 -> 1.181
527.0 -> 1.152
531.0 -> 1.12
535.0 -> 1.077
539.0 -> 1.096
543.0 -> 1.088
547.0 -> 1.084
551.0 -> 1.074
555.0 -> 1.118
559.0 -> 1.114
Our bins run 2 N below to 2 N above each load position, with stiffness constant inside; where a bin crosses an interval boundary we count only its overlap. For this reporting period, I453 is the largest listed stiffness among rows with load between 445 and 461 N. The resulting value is 0.8016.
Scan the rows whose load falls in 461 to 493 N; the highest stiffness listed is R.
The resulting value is 1.106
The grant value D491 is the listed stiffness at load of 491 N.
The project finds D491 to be 1.106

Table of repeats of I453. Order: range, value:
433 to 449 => 1.03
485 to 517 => 1.13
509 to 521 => 1.107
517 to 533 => 1.181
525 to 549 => 1.152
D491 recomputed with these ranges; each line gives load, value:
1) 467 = 0.92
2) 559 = 1.114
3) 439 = 0.8901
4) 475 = 0.6714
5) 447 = 0.6409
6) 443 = 0.7736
